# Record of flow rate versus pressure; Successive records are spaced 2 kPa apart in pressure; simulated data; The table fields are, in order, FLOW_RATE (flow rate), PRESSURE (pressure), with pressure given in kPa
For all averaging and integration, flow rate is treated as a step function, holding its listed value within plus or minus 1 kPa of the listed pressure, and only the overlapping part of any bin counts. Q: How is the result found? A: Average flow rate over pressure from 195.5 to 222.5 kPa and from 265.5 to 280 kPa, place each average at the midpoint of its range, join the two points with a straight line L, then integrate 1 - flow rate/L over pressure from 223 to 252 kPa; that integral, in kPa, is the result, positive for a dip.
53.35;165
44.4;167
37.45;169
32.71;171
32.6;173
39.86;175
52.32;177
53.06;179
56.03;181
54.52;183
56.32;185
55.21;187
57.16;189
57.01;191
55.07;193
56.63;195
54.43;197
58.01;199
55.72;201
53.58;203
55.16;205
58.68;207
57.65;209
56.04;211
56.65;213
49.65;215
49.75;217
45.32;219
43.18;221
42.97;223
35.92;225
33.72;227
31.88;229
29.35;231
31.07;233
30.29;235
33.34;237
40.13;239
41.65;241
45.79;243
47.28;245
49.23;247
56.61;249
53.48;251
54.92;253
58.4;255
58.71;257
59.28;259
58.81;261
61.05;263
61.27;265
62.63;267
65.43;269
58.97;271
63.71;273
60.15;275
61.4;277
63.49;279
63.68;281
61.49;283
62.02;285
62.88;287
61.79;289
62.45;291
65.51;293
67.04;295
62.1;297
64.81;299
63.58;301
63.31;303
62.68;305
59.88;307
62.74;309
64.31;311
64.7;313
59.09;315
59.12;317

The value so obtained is 8.8 kPa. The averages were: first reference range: 53.2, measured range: 40.1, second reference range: 62.2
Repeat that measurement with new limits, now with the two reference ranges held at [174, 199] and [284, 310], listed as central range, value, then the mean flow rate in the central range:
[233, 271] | 5.02 kPa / 51.8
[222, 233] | 4.41 kPa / 34.4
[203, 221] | 1.01 kPa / 53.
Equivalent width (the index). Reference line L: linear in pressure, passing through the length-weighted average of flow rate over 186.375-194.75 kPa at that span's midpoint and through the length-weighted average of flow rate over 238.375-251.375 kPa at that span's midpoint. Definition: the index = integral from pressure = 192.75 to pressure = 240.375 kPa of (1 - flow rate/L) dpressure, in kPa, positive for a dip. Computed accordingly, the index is 5.6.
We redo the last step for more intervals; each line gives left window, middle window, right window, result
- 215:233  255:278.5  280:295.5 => -2.4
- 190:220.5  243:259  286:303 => 1.4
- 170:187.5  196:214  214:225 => -3.9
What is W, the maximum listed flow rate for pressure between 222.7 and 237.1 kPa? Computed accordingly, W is 42.97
